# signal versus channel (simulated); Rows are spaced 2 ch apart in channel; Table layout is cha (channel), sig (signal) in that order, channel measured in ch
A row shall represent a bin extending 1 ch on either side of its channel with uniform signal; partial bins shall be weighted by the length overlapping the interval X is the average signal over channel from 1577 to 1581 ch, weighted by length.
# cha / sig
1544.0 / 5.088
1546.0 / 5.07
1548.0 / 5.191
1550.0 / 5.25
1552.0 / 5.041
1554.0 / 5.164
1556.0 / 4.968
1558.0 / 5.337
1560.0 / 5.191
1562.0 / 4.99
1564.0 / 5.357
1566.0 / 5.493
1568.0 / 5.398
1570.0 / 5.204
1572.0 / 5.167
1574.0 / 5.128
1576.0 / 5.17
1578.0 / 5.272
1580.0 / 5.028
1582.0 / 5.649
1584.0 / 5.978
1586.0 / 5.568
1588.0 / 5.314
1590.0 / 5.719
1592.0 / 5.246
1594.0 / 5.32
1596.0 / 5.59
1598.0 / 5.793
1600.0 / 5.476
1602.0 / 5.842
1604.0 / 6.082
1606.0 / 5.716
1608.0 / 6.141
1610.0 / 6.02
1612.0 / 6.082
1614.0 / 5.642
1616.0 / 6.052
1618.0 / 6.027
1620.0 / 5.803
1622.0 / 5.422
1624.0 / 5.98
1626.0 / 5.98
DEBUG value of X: 5.15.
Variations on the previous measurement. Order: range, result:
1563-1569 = 5.42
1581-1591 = 5.65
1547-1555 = 5.16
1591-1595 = 5.28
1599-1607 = 5.78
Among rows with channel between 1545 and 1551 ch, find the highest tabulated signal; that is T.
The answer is 5.25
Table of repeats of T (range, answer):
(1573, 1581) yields 5.272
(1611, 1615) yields 6.082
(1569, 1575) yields 5.204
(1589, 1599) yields 5.793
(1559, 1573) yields 5.493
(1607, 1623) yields 6.141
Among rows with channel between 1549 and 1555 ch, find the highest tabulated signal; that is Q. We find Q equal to 5.25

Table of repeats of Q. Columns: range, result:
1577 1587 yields 5.978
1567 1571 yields 5.398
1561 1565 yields 5.357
